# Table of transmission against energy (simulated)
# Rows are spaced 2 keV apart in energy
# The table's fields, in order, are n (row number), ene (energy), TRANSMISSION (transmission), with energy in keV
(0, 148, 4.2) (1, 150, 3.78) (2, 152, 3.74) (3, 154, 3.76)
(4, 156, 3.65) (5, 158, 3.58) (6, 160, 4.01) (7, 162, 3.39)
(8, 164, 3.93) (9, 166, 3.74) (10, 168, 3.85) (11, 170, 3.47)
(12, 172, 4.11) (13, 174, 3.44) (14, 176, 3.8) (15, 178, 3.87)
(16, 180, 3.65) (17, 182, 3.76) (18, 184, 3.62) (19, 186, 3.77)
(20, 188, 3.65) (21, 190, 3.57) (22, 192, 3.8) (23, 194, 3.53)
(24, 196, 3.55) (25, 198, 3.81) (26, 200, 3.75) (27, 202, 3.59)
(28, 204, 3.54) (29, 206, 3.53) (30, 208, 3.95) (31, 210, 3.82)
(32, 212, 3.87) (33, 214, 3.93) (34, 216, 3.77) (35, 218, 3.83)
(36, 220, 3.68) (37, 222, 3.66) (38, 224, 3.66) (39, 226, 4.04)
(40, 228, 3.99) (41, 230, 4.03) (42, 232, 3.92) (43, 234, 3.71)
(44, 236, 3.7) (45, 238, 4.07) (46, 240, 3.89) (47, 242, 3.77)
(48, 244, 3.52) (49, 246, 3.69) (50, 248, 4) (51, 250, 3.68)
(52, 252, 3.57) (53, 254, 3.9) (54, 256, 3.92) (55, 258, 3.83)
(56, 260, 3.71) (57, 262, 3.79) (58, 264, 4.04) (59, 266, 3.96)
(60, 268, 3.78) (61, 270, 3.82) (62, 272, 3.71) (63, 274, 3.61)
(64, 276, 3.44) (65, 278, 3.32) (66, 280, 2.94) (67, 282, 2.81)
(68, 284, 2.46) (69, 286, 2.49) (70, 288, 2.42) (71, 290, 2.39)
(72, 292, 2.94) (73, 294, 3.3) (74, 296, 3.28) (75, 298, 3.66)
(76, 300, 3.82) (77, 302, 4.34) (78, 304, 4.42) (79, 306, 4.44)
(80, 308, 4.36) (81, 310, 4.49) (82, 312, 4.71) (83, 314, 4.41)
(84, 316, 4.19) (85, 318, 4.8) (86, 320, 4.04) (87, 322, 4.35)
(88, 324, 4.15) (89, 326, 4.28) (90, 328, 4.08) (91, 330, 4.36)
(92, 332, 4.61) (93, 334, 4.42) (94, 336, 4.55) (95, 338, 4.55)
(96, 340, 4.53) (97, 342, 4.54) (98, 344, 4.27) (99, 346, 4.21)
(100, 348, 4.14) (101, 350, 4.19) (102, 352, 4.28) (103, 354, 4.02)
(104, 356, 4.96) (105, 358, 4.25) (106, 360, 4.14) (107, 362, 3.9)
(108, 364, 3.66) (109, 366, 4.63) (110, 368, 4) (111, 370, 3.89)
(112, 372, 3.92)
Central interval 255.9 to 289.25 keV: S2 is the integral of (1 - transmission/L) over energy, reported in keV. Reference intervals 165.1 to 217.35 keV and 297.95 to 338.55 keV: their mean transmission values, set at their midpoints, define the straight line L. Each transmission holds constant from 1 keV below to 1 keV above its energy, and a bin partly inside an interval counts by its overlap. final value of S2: 5.9 keV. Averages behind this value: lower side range 3.72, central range 3.39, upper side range 4.35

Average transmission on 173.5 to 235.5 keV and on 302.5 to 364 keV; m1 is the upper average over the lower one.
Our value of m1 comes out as 1.16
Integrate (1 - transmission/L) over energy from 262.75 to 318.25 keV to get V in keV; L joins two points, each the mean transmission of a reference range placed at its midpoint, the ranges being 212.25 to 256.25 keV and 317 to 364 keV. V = 6.0 keV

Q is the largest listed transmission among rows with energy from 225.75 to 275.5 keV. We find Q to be 4.07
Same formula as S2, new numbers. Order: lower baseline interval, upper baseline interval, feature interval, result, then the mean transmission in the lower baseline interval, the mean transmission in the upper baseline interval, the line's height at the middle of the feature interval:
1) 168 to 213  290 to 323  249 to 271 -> 0.5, 3.71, 4.05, 3.91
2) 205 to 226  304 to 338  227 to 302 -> 9.4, 3.78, 4.4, 4.07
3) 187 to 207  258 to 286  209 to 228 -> -1.2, 3.63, 3.47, 3.58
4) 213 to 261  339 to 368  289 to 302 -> 2.3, 3.81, 4.26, 4.03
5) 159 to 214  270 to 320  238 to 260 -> -0.7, 3.72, 3.63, 3.67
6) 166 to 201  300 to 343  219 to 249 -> 1.0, 3.71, 4.4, 3.96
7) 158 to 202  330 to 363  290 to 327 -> 1.3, 3.71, 4.35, 4.2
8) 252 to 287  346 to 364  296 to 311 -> -1.5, 3.5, 4.2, 3.78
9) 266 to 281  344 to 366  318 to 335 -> -1.5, 3.55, 4.2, 3.97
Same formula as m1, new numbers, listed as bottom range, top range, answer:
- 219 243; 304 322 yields 1.15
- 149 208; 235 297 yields 0.94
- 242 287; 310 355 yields 1.23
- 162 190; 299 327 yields 1.17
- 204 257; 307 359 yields 1.15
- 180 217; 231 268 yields 1.03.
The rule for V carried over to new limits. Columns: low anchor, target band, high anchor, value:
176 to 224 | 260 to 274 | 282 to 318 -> -0.54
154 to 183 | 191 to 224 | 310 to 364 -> 1.27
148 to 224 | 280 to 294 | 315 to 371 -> 4.88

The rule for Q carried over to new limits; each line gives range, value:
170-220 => 4.11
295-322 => 4.8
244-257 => 4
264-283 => 4.04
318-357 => 4.96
